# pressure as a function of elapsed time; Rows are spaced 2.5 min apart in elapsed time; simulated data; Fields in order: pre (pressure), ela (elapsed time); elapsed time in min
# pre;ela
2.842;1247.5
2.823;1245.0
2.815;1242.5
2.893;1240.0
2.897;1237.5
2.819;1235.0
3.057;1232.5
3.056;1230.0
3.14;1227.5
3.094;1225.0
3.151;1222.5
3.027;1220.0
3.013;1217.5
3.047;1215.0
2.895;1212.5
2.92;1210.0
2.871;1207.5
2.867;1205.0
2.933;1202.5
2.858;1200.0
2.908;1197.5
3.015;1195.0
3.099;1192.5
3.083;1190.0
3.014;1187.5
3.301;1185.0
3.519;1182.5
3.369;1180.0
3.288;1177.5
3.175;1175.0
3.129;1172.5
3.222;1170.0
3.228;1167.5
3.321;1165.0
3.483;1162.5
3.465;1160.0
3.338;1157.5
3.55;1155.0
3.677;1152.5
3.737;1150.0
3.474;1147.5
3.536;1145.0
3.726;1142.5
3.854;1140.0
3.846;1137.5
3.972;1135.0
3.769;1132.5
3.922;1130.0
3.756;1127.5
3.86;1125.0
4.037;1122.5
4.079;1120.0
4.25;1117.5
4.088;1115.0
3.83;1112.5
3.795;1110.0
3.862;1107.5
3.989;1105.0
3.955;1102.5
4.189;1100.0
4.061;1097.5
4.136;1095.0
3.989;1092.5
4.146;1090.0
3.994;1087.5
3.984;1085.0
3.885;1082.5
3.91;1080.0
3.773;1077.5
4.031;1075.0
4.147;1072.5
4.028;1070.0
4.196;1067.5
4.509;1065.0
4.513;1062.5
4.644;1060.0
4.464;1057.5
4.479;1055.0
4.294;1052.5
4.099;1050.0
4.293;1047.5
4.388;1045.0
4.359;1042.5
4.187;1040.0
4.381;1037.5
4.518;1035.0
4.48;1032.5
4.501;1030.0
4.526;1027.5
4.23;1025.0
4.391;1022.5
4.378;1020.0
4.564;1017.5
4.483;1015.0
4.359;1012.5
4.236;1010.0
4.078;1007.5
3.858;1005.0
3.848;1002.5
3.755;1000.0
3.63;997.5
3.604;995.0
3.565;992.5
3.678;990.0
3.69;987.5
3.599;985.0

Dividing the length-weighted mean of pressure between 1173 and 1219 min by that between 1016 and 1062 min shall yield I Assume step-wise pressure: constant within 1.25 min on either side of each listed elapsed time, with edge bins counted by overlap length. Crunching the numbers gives 0.7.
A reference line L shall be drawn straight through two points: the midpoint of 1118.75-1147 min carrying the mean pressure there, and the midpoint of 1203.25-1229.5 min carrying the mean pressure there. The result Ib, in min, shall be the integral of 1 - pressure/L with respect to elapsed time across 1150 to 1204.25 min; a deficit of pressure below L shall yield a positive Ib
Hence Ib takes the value 2.5 min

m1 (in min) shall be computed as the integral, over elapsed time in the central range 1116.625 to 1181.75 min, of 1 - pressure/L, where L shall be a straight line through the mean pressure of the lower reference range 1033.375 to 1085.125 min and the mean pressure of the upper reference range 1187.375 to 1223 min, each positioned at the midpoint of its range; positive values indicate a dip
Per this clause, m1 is -2.7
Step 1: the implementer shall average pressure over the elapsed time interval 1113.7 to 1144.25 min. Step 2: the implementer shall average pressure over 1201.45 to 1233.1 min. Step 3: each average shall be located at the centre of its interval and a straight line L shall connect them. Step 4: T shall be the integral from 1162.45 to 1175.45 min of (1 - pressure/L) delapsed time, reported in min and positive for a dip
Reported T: 0.98 min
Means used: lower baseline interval 3.92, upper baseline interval 3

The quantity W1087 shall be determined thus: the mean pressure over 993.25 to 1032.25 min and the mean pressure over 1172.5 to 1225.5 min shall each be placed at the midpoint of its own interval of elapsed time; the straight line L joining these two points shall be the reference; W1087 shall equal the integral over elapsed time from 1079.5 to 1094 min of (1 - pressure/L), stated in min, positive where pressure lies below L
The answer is -1.02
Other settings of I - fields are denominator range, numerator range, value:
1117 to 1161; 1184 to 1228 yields 0.80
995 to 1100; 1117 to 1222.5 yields 0.80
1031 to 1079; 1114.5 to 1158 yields 0.88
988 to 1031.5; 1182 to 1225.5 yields 0.74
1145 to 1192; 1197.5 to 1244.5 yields 0.88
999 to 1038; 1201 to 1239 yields 0.70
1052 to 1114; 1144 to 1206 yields 0.79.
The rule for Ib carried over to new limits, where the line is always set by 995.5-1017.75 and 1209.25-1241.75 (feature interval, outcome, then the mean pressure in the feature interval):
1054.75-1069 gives -2.53 min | 4.46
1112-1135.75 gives -3.21 min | 3.96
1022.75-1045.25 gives -2.73 min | 4.4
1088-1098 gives -1.21 min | 4.08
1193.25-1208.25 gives 0.97 min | 2.92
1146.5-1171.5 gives -0.95 min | 3.45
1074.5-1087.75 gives -0.81 min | 3.92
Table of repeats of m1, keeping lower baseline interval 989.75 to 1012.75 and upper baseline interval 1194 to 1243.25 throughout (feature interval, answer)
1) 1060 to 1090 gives -4.8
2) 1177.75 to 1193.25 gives -0.7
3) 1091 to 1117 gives -4.3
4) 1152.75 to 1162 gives -0.8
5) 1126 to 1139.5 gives -2.2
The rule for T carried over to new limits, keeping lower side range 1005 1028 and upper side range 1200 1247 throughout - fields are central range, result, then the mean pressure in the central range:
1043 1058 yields -0.84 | 4.33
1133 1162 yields -1.58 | 3.65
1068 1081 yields -0.16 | 3.99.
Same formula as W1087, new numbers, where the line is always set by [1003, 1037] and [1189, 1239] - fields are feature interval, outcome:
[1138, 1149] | -0.6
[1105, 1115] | -0.5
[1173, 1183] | -0.2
